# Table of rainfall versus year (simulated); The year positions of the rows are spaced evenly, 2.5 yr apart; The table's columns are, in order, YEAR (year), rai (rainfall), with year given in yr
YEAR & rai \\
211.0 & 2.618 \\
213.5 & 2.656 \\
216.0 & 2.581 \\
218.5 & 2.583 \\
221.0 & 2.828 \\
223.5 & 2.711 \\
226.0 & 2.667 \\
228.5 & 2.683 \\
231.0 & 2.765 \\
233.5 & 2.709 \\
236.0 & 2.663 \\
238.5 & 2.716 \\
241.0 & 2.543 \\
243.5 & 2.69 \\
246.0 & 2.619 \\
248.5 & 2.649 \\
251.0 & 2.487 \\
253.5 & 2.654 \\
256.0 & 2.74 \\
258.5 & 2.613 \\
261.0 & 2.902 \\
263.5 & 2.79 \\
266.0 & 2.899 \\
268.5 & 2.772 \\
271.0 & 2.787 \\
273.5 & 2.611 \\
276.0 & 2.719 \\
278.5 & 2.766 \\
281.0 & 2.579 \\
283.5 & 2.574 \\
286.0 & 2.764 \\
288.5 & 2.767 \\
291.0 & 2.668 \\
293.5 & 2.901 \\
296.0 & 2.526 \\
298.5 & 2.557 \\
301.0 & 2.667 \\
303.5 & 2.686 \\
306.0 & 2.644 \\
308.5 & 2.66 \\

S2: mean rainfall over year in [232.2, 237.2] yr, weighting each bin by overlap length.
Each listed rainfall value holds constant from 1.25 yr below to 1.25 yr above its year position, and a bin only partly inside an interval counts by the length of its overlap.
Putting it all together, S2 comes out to 2.69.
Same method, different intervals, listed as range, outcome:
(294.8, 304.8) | 2.61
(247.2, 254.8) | 2.6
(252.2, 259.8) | 2.67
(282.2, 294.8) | 2.73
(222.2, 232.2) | 2.71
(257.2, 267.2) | 2.8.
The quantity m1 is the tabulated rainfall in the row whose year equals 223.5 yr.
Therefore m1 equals 2.711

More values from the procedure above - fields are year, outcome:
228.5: 2.683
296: 2.526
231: 2.765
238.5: 2.716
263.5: 2.79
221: 2.828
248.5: 2.649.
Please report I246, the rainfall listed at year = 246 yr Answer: 2.619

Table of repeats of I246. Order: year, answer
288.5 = 2.767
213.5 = 2.656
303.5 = 2.686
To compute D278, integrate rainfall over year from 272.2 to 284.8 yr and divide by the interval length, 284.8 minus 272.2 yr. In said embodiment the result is 2.65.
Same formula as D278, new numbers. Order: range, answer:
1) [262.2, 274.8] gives 2.77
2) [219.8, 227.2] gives 2.74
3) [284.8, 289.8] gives 2.76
